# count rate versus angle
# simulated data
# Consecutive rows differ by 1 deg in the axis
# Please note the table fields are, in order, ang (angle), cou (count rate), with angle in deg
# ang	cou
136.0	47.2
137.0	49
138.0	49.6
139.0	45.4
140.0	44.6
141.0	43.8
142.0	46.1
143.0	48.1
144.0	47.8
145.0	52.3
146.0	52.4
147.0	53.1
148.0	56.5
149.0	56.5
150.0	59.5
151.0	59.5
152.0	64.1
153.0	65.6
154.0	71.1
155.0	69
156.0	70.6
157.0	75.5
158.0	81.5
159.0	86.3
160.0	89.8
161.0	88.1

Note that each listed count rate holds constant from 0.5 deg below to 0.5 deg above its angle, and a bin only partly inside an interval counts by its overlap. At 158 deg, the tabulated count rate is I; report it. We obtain 81.5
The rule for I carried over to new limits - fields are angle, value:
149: 56.5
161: 88.1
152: 64.1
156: 70.6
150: 59.5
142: 46.1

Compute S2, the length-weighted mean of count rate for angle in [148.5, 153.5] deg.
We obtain 61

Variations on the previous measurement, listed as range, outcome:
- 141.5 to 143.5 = 47.1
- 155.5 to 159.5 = 78.5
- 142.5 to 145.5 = 49.4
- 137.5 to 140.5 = 46.5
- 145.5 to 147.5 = 52.8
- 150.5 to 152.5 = 61.8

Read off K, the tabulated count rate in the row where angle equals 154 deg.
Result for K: 71.1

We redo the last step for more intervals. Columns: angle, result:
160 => 89.8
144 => 47.8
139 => 45.4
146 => 52.4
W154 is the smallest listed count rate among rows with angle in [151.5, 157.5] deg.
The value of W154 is 64.1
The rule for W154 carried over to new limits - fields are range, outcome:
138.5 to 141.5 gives 43.8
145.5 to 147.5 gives 52.4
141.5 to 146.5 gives 46.1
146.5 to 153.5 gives 53.1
